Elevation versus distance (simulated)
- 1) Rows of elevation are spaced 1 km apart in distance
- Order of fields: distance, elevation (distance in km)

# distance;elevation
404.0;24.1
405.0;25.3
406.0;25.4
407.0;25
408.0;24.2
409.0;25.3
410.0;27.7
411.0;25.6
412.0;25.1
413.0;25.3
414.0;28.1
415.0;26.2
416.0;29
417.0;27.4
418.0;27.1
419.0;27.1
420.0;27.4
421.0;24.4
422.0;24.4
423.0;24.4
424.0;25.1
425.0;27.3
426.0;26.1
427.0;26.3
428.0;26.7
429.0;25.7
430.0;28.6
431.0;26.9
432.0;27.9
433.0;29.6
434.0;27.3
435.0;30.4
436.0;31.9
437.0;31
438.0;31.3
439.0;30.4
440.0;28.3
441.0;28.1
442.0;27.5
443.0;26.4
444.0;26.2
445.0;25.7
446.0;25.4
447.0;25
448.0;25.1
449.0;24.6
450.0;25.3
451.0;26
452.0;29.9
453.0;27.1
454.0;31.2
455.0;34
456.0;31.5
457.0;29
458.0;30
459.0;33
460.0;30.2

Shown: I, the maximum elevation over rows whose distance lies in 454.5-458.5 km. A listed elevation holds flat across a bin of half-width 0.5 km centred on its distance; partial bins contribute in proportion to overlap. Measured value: 34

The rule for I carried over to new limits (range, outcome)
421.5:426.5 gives 27.3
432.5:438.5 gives 31.9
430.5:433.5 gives 29.6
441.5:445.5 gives 27.5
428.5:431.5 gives 28.6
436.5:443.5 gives 31.3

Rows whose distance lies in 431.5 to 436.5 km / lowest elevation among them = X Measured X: 27.3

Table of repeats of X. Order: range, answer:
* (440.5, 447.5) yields 25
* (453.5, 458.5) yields 29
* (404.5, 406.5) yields 25.3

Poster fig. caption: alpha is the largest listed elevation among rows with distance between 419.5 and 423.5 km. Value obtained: 27.4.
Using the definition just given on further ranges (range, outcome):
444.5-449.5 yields 25.7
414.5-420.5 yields 29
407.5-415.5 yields 28.1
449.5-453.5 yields 29.9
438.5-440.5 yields 30.4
